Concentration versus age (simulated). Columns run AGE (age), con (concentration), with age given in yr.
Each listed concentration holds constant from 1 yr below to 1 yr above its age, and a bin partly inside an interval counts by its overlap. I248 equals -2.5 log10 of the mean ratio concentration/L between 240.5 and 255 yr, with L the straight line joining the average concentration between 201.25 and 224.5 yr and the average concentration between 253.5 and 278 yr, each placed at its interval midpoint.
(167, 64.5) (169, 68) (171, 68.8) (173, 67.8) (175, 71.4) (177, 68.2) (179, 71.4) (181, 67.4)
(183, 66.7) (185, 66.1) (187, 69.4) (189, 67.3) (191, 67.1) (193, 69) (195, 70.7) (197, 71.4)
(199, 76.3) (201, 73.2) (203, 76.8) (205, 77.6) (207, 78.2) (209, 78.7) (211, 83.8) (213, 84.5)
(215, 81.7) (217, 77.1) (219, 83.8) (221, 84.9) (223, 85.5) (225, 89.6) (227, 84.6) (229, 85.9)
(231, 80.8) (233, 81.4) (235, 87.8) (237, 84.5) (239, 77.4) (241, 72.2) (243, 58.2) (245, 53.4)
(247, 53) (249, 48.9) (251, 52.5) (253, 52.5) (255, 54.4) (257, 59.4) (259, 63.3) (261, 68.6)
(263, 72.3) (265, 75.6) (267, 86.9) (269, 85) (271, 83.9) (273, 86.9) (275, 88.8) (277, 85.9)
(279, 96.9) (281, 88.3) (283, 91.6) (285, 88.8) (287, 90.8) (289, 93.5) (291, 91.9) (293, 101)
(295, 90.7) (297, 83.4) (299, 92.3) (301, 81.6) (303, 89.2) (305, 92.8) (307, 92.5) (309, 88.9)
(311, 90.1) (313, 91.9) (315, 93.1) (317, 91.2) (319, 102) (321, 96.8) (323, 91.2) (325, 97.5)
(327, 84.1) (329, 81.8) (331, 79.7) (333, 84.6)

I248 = 0.37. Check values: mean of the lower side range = 81.1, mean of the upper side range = 75.4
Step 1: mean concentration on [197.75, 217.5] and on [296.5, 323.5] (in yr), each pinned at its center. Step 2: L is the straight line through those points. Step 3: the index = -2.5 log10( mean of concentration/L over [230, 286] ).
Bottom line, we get 0.15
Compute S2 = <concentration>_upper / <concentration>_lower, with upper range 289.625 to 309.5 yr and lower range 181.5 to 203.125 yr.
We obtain 1.3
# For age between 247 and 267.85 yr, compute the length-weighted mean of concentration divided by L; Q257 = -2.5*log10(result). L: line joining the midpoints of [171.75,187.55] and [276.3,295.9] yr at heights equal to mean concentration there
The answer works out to 0.34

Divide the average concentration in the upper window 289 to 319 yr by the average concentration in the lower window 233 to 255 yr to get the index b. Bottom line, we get 1.42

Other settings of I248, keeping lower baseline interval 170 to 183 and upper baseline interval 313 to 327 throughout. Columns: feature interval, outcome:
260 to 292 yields 0.01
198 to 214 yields -0.06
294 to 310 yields 0.03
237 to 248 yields 0.24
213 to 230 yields -0.10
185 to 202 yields 0.03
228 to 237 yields -0.07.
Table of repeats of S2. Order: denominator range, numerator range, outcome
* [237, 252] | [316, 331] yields 1.49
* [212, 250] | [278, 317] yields 1.19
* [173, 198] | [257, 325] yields 1.28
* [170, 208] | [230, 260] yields 0.92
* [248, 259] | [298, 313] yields 1.65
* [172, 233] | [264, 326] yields 1.19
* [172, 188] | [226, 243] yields 1.17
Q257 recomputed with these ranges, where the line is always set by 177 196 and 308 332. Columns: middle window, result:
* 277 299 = -0.08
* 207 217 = -0.12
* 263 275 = -0.01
